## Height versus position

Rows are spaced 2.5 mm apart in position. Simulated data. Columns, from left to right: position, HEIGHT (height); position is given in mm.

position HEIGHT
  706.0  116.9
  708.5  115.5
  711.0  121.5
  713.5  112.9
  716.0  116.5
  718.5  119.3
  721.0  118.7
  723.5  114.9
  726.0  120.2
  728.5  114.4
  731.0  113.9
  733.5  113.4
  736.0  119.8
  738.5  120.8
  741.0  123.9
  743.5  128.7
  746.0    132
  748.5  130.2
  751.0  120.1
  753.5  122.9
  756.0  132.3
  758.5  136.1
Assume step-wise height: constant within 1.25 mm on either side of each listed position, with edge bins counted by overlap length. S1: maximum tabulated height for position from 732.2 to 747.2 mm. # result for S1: 132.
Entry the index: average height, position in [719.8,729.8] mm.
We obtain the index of 117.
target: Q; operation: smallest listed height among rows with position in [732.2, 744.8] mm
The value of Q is 113.4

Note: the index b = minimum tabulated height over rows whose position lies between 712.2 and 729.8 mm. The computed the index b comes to 112.9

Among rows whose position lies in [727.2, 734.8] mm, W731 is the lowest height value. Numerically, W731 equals 113.4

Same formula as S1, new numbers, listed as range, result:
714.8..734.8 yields 120.2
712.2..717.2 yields 116.5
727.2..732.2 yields 114.4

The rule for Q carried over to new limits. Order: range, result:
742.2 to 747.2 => 128.7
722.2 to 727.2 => 114.9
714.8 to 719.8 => 116.5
